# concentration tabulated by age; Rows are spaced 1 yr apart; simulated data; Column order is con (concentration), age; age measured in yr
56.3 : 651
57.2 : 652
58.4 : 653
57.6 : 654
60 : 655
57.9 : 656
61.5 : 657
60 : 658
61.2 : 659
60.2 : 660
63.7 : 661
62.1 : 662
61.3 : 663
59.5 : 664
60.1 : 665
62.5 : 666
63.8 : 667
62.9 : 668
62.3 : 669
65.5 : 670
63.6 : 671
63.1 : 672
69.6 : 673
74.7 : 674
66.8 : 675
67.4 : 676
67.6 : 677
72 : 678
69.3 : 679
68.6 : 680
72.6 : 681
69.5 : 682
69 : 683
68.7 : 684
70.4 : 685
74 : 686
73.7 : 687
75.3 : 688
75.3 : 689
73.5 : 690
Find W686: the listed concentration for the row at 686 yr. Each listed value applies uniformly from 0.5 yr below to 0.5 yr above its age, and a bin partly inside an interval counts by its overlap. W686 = 74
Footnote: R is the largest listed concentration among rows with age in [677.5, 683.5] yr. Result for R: 72.6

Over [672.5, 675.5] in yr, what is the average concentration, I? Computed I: 70.4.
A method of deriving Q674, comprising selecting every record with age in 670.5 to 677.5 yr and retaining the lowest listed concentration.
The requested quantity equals 63.1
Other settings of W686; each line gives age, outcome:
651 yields 56.3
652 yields 57.2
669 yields 62.3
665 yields 60.1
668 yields 62.9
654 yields 57.6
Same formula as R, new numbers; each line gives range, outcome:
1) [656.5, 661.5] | 63.7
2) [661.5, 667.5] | 63.8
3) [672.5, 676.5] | 74.7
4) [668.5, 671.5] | 65.5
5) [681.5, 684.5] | 69.5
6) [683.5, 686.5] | 74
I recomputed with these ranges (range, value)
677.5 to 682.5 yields 70.4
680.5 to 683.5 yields 70.4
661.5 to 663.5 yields 61.7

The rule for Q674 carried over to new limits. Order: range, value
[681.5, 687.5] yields 68.7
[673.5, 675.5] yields 66.8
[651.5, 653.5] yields 57.2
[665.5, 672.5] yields 62.3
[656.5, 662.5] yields 60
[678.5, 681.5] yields 68.6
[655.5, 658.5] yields 57.9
